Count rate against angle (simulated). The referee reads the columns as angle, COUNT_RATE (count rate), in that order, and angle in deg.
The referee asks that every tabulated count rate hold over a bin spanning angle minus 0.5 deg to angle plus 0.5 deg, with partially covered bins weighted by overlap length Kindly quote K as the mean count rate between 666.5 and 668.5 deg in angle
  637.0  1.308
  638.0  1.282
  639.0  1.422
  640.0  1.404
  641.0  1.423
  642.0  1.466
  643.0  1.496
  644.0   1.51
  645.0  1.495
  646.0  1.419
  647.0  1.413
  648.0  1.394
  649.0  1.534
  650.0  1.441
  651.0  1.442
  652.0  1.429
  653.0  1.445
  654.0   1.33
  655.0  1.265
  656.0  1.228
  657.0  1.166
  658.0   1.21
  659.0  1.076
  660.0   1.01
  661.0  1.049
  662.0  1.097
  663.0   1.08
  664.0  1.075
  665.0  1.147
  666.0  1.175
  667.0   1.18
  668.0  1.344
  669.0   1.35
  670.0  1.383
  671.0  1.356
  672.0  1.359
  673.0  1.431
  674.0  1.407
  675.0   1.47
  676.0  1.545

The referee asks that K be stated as 1.26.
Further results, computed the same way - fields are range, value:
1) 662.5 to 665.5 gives 1.1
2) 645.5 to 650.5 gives 1.44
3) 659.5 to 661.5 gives 1.03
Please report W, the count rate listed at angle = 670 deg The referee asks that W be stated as 1.383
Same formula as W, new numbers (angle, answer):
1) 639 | 1.422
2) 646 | 1.419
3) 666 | 1.175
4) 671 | 1.356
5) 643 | 1.496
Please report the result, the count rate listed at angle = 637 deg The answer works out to 1.308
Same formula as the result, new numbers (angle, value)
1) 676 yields 1.545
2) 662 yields 1.097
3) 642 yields 1.466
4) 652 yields 1.429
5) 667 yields 1.18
